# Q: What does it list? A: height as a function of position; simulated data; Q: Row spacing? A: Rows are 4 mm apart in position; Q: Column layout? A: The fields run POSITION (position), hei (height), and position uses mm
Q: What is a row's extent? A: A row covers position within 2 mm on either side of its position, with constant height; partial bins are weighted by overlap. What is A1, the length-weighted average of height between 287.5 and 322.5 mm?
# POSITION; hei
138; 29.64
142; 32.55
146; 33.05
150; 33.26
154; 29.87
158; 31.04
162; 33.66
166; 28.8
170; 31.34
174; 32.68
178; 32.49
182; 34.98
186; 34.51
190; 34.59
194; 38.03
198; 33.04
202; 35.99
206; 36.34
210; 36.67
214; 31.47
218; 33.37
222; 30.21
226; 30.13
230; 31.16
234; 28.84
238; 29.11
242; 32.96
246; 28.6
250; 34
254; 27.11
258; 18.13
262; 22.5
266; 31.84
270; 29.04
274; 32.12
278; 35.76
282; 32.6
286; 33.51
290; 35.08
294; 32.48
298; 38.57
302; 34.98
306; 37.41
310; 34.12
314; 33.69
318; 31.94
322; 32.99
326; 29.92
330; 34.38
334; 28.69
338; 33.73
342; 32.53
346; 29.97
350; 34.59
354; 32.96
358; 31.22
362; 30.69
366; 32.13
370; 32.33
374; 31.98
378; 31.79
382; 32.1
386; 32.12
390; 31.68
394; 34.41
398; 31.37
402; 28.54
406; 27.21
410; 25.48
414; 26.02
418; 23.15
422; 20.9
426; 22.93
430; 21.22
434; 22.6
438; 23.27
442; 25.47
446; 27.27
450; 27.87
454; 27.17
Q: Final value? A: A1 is 34.6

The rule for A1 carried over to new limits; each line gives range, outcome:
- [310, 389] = 32.1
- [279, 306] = 34.8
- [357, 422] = 29.8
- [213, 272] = 29.2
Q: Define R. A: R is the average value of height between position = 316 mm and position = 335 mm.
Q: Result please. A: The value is 31.7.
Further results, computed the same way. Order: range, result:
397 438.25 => 24.7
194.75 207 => 35.3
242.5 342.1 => 31.8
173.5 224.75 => 34.2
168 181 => 32.4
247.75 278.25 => 28.4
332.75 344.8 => 31.7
